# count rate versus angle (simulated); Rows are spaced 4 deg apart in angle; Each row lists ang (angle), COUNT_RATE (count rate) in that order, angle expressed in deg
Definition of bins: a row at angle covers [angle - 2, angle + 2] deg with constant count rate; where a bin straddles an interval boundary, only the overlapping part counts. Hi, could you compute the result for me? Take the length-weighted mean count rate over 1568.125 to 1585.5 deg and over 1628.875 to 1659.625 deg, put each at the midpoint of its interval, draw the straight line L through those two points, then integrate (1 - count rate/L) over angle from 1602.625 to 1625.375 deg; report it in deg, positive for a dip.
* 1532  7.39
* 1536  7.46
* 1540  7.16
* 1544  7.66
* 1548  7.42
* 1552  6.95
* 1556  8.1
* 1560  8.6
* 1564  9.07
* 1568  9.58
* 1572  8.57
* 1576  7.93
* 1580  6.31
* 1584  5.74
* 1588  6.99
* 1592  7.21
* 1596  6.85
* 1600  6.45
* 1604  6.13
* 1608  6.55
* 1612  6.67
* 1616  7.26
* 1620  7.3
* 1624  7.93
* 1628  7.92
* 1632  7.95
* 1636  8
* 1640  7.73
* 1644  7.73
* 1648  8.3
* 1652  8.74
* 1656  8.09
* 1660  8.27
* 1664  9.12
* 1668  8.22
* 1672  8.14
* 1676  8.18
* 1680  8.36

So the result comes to 2.4 deg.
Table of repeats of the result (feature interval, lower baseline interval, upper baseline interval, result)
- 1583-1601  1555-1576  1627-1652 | 3.7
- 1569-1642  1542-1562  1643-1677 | 7.4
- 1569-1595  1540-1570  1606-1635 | 2.1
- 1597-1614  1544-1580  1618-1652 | 3.2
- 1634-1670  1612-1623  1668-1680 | -1.9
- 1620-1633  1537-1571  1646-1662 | 0.7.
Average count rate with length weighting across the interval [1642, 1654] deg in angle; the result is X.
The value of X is 8.26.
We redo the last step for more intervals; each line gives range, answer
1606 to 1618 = 6.83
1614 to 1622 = 7.28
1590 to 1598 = 7.03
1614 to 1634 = 7.67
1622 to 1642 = 7.91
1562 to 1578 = 8.79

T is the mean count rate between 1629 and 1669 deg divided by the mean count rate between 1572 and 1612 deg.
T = 1.21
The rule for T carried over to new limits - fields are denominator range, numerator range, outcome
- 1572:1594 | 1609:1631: 1.06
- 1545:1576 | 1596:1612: 0.78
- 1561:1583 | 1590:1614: 0.81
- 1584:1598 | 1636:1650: 1.16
